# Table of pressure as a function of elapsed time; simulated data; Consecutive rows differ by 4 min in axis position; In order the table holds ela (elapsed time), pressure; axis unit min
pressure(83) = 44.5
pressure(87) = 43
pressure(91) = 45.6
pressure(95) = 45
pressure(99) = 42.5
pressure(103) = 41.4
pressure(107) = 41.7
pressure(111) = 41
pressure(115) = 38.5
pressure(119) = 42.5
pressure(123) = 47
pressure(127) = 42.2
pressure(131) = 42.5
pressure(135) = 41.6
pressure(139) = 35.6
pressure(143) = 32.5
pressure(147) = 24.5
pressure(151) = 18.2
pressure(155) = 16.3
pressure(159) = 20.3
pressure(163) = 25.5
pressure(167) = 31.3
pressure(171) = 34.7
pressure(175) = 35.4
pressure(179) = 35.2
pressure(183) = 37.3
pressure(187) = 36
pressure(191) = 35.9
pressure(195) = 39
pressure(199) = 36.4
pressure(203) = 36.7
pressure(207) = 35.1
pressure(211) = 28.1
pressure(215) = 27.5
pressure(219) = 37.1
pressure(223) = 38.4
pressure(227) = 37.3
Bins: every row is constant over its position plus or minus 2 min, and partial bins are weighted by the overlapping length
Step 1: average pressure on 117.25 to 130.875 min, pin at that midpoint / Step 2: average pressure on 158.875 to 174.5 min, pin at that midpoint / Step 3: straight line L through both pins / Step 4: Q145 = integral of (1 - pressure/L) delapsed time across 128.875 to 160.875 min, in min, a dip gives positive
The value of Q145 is 7.3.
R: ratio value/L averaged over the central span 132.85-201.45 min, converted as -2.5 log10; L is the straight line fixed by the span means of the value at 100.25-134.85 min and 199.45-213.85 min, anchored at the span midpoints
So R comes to 0.170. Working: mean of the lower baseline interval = 42.1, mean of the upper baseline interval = 33.3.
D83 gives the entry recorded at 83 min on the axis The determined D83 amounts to 44.5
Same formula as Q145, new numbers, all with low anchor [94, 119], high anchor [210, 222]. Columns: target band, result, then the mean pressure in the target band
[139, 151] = 3.2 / 28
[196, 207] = -1.1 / 36.5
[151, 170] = 6.9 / 23.4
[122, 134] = -1.1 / 43.4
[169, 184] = -0.1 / 35.5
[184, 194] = -0.6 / 36.4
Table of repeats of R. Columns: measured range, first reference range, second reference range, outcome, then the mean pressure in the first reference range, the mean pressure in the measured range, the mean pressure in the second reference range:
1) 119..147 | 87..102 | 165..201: 0.033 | 44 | 39.3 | 35.7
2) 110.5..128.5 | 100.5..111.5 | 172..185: -0.051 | 41.5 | 42.3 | 35.9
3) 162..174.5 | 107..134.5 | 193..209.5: 0.227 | 42.2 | 31.5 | 36.5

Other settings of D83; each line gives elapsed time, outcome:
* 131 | 42.5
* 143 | 32.5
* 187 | 36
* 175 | 35.4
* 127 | 42.2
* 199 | 36.4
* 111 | 41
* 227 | 37.3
